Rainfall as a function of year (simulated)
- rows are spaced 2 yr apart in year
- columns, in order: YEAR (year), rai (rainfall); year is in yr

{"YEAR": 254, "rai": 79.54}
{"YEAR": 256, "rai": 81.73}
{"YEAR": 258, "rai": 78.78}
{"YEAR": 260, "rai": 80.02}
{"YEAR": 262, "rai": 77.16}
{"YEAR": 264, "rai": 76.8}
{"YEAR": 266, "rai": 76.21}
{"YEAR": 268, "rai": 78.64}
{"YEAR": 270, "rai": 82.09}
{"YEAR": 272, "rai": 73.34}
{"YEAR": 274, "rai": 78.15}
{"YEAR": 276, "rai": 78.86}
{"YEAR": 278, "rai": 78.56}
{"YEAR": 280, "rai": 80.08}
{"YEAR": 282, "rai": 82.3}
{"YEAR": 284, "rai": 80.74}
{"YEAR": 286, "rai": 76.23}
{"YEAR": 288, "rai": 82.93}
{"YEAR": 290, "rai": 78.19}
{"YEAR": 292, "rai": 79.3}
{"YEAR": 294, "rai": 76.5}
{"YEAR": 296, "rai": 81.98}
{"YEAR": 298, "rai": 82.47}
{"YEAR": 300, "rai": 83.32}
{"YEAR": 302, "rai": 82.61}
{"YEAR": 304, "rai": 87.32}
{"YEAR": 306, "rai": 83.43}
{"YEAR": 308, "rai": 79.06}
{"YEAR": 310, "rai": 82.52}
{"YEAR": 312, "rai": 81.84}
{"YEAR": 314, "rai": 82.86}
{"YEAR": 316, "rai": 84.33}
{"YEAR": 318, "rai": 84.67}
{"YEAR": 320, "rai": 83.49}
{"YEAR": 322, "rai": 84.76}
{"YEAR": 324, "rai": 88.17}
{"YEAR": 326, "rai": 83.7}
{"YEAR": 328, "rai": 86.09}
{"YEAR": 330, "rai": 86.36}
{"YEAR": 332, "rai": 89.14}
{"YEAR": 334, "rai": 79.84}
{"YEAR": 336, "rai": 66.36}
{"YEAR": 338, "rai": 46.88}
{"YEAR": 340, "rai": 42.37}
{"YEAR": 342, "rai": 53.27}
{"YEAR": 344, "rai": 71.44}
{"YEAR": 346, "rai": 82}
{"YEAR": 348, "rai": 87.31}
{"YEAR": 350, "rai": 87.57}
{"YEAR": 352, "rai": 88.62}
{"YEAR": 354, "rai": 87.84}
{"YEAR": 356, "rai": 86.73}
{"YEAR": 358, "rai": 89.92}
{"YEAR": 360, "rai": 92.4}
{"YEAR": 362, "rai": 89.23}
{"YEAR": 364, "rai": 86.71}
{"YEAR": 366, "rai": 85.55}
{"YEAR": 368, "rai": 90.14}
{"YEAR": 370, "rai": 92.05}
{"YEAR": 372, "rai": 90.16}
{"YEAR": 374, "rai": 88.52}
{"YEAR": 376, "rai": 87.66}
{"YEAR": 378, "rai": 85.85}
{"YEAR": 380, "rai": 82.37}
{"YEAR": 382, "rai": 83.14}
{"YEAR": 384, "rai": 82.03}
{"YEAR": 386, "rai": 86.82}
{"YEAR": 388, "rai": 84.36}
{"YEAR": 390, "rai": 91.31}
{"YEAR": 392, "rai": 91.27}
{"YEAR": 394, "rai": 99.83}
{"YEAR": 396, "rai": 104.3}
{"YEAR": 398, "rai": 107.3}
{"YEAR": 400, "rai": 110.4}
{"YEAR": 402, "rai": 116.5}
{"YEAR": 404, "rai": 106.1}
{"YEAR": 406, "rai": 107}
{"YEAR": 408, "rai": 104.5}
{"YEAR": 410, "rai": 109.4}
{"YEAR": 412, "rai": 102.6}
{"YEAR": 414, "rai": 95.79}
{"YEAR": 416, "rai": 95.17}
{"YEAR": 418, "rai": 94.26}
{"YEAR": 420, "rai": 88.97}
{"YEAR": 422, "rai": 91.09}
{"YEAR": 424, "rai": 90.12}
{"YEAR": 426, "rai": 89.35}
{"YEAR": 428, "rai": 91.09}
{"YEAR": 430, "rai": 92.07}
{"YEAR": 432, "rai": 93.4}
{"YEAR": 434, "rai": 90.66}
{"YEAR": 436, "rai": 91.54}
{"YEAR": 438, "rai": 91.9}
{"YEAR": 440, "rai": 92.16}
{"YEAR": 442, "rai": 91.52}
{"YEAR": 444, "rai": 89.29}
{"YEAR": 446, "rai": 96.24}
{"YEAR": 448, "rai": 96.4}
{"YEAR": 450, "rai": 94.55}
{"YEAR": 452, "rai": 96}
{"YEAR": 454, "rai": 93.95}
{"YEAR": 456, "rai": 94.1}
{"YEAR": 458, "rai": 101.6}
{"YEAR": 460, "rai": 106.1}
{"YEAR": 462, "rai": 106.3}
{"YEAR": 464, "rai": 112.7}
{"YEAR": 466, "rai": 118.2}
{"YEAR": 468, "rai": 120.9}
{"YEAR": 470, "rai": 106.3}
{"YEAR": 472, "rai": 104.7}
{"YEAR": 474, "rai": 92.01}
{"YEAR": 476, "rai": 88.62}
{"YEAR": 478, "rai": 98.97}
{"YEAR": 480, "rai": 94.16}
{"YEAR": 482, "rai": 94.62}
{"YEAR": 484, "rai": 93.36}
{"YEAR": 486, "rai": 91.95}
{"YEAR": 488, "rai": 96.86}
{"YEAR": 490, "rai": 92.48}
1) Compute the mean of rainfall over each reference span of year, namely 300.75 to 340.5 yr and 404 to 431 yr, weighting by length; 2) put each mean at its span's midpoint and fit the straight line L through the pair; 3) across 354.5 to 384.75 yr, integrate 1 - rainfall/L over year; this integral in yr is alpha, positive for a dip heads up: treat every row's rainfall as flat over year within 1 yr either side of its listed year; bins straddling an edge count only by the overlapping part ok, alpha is 0.24 yr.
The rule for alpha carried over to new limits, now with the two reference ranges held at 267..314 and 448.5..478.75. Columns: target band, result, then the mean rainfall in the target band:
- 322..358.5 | 3.7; 78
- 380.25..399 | 0.2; 91.9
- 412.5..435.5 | 1.2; 92.2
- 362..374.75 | 0.2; 88.9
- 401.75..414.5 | -1.4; 106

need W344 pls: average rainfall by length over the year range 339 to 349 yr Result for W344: 67.3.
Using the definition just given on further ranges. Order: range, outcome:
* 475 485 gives 93.9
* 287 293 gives 80.1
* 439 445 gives 91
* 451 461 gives 98.3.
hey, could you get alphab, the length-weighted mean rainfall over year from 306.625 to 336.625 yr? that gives 83.1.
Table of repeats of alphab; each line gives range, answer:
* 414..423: 92.8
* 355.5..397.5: 89.3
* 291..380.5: 82.1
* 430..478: 98.5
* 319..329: 85.2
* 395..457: 97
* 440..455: 93.9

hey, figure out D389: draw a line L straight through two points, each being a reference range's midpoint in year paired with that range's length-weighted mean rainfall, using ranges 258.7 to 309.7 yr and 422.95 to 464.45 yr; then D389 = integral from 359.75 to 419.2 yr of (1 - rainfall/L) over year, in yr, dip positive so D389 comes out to -3.2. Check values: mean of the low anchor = 79.9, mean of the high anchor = 95.1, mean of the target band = 94.8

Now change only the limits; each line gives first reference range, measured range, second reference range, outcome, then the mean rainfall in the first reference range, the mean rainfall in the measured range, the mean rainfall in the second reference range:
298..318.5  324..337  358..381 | 0.4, 83.1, 82.4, 88.3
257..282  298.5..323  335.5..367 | -1.6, 78.4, 83.3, 77.9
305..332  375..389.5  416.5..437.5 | 0.6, 84.1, 84.8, 91.4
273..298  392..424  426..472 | -2.7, 79.6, 101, 98.4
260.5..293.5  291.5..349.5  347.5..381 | 3.1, 78.7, 78.8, 88.2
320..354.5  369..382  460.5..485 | -0.5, 77.2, 87.4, 103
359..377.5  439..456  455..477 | 1.3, 89.1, 93.8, 105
